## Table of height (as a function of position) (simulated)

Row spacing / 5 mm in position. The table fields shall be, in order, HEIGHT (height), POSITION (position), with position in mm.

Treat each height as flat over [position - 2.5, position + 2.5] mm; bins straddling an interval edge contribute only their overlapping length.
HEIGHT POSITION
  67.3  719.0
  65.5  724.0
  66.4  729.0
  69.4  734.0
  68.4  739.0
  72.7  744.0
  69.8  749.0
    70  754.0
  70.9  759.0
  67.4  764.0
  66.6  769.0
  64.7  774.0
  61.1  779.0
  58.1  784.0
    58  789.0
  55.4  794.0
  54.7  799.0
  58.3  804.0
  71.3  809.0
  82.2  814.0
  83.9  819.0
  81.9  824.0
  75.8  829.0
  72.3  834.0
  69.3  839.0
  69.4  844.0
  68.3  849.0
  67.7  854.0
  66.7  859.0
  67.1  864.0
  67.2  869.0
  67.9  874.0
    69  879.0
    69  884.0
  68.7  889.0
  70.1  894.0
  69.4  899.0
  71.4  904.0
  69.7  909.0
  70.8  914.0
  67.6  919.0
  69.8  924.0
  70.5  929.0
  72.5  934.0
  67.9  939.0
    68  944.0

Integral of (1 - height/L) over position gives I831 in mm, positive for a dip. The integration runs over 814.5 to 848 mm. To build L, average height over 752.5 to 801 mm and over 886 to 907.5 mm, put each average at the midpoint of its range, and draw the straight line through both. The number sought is -4.91 mm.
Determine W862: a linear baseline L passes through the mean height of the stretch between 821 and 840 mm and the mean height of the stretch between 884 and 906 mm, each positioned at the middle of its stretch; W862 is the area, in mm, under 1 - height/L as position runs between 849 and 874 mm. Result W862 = 1.8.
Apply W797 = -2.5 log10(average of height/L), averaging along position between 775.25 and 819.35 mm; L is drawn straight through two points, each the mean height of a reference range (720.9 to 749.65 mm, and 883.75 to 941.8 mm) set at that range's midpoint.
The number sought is 0.08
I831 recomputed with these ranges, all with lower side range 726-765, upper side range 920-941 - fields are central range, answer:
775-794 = 2.9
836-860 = 0.4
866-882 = 0.4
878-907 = 0.1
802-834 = -2.7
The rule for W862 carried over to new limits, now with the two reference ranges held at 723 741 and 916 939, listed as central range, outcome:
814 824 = -2.1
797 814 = 0.9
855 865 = 0.3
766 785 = 1.4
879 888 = 0.1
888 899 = 0.0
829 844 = -0.6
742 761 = -0.8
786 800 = 2.5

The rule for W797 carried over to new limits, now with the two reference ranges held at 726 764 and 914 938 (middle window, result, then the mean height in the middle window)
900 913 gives -0.01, 70.4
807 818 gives -0.12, 78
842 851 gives 0.01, 68.8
